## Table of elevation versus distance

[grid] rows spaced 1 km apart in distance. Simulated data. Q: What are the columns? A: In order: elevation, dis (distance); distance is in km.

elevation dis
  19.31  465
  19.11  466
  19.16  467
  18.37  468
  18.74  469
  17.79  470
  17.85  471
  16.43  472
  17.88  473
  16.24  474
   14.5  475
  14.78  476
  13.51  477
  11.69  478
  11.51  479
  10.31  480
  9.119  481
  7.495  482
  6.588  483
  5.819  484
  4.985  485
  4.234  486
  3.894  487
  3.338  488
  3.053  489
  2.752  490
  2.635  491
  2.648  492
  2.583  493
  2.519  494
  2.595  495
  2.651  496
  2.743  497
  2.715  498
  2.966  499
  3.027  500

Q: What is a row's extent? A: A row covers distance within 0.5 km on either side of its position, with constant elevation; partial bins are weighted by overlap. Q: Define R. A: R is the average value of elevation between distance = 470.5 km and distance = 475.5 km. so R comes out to 16.6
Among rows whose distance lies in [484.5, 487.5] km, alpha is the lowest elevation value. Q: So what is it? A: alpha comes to 3.894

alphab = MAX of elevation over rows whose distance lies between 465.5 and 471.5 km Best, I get 19.16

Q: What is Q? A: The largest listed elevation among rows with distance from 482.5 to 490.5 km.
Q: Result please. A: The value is 6.588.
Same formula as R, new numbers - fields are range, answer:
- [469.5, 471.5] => 17.8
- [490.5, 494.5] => 2.6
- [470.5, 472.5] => 17.1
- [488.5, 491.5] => 2.81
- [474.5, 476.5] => 14.6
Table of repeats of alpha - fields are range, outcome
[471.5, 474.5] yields 16.24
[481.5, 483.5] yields 6.588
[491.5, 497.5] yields 2.519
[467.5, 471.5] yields 17.79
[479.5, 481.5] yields 9.119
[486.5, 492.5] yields 2.635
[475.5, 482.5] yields 7.495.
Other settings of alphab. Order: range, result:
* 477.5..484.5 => 11.69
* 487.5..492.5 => 3.338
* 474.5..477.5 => 14.78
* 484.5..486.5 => 4.985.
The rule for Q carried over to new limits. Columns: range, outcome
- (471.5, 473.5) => 17.88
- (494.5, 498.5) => 2.743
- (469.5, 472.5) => 17.85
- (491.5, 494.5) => 2.648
